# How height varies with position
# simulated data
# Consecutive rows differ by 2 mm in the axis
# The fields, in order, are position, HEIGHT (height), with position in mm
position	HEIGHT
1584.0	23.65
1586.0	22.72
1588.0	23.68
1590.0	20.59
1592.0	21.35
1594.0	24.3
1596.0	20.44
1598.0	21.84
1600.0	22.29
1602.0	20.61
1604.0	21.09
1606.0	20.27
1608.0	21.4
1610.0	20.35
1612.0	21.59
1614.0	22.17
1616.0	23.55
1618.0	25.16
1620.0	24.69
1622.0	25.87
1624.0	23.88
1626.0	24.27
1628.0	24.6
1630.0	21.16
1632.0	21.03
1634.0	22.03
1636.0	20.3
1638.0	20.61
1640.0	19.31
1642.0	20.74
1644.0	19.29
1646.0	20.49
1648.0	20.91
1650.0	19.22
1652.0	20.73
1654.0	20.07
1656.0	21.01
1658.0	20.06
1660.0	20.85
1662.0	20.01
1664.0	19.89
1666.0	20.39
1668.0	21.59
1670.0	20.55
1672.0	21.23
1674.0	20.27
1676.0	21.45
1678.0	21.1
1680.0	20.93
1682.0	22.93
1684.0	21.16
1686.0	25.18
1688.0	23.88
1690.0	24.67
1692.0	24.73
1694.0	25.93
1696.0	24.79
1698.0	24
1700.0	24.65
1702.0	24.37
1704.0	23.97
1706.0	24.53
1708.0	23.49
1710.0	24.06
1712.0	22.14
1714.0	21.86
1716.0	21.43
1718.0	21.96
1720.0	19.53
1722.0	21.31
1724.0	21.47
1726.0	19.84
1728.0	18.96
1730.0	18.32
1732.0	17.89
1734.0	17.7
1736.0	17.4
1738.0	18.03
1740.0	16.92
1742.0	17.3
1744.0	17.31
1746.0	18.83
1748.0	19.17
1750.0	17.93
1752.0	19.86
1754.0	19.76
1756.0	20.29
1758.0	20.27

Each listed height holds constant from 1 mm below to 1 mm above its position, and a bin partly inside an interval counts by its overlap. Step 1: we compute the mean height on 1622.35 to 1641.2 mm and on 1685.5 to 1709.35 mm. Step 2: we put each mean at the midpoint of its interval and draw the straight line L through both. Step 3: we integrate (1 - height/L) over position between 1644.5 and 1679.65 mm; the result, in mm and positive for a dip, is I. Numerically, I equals 3.9 mm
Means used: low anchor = 22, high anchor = 24.5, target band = 20.6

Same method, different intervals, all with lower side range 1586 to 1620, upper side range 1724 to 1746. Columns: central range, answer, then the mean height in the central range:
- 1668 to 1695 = -3.9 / 22.6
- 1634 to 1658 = 0.5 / 20.3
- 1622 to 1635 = -1.1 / 23.1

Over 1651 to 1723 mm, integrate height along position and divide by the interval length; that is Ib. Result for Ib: 22.2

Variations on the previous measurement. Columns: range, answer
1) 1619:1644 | 22.3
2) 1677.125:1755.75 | 21.3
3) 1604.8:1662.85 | 21.6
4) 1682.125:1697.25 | 24.2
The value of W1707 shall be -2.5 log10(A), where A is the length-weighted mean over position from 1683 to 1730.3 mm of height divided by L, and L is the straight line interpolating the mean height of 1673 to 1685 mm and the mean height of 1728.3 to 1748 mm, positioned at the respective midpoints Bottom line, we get -0.16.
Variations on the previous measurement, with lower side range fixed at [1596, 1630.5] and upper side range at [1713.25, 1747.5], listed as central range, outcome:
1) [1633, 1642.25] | 0.066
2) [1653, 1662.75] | 0.046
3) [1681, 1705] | -0.193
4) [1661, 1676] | 0.018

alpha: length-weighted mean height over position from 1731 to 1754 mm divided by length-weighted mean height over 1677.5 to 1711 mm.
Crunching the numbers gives 0.76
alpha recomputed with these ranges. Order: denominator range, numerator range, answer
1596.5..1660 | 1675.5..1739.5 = 1.02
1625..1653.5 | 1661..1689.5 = 1.02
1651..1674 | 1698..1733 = 1.06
